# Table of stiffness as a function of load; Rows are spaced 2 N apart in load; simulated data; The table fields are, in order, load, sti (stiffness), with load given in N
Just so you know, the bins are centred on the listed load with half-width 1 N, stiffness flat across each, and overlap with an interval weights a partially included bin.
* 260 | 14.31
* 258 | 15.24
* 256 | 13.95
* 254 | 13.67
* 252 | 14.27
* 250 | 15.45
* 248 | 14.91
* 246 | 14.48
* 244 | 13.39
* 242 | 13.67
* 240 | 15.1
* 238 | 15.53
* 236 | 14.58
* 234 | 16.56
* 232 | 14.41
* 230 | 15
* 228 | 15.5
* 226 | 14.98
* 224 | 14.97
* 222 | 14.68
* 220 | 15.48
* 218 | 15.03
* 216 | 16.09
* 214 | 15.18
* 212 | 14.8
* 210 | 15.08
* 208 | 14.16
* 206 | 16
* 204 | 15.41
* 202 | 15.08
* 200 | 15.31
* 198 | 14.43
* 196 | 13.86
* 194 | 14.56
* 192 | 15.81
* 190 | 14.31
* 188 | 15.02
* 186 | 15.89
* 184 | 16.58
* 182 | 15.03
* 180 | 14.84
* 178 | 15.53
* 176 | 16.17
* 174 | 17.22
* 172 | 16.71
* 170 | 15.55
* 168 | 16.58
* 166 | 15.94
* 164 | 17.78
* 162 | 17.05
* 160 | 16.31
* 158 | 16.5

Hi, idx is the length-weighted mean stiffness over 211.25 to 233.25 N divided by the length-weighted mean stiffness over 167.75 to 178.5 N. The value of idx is 0.9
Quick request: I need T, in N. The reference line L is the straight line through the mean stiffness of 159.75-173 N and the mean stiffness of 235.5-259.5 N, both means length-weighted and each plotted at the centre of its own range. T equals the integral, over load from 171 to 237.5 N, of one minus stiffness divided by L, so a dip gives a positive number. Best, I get 1.4 N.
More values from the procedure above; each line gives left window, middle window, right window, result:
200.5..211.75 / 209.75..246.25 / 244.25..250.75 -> -0.1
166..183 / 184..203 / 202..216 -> 0.6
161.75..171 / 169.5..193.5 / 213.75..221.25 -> 0.8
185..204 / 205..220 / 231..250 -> -0.3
